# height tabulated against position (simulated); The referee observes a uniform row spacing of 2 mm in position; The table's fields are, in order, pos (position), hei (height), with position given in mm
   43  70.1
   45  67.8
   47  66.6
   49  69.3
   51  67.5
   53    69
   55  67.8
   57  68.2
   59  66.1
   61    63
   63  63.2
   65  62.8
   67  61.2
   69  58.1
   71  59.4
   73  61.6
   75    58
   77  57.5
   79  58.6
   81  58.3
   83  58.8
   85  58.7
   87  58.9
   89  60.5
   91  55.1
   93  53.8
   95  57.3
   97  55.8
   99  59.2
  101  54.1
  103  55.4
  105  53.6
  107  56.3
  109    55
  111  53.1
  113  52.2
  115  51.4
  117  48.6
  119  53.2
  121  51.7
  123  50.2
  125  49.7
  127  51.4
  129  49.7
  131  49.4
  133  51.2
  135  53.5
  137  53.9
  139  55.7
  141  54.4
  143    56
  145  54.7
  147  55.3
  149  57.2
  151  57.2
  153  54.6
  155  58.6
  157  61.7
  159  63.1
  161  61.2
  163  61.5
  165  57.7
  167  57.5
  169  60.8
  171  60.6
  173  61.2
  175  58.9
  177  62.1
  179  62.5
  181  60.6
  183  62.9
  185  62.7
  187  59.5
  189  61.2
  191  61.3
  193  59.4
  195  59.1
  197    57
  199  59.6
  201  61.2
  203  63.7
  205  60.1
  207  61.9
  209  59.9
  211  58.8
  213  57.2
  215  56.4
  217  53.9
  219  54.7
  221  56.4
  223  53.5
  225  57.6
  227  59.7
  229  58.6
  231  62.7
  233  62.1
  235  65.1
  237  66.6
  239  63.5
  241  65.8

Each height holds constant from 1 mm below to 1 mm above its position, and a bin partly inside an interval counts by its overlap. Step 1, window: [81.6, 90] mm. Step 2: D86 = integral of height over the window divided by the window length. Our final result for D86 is 59.2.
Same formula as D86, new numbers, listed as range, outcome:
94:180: 55.8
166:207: 60.6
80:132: 54.3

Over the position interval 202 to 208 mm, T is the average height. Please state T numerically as 61.9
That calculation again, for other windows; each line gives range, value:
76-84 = 58.3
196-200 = 58.3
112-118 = 50.7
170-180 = 61.1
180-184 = 61.8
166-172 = 59.6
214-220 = 55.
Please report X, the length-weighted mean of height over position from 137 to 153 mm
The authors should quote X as 55.6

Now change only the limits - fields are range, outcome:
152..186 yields 60.5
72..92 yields 58.6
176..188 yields 61.7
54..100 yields 60.1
